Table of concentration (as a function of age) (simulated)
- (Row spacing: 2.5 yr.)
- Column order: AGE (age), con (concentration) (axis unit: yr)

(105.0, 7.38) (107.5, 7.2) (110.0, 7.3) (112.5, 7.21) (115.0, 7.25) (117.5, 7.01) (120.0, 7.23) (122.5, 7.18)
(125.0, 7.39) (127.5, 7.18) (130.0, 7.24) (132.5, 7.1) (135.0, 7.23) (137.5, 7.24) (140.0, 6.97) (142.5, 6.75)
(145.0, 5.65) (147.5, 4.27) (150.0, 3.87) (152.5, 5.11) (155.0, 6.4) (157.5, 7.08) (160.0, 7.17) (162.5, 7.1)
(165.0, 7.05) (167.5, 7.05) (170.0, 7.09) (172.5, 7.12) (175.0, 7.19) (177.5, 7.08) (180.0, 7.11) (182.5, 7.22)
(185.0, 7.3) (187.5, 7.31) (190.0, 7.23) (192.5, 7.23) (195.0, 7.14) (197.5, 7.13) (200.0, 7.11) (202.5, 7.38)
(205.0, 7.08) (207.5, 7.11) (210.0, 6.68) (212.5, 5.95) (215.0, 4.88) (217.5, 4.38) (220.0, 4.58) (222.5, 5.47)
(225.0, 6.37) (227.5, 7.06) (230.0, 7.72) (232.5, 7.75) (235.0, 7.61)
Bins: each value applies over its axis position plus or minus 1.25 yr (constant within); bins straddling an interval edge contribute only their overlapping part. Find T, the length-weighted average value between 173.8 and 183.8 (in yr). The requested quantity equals 7.15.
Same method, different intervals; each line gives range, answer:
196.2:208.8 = 7.16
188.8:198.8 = 7.18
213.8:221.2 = 4.61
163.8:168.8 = 7.05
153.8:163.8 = 6.94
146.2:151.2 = 4.09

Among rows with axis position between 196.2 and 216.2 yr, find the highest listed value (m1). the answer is 7.38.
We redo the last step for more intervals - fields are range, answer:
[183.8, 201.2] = 7.31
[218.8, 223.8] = 5.47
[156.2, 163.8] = 7.17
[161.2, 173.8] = 7.12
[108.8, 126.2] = 7.39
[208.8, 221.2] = 6.68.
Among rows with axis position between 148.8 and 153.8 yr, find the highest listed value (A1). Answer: 5.11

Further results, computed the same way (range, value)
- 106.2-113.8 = 7.3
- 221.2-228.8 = 7.06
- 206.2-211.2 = 7.11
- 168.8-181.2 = 7.19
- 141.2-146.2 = 6.75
